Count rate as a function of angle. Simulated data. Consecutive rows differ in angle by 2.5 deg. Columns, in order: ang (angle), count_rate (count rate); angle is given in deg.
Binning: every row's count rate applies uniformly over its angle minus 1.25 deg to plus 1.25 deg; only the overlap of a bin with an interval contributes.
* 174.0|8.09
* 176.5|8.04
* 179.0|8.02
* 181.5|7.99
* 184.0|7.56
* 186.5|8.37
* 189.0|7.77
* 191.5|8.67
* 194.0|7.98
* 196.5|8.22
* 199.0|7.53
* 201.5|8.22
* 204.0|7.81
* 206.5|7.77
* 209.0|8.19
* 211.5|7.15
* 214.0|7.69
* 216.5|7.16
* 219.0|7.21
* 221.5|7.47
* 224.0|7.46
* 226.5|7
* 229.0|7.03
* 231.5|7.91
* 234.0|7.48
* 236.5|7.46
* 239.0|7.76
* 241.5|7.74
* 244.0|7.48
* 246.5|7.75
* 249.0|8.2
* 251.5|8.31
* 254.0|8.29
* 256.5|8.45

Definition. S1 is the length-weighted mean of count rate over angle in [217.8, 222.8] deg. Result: 7.34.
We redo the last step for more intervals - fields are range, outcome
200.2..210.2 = 7.99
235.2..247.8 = 7.64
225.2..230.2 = 7.02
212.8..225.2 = 7.4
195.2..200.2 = 7.88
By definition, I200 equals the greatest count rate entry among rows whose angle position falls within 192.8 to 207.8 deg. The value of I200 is 8.22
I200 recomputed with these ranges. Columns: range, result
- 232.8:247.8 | 7.76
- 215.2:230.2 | 7.47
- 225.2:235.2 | 7.91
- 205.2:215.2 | 8.19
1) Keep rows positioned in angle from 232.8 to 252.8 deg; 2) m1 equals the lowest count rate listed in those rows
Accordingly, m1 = 7.46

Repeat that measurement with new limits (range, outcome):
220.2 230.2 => 7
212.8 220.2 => 7.16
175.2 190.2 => 7.56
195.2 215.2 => 7.15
